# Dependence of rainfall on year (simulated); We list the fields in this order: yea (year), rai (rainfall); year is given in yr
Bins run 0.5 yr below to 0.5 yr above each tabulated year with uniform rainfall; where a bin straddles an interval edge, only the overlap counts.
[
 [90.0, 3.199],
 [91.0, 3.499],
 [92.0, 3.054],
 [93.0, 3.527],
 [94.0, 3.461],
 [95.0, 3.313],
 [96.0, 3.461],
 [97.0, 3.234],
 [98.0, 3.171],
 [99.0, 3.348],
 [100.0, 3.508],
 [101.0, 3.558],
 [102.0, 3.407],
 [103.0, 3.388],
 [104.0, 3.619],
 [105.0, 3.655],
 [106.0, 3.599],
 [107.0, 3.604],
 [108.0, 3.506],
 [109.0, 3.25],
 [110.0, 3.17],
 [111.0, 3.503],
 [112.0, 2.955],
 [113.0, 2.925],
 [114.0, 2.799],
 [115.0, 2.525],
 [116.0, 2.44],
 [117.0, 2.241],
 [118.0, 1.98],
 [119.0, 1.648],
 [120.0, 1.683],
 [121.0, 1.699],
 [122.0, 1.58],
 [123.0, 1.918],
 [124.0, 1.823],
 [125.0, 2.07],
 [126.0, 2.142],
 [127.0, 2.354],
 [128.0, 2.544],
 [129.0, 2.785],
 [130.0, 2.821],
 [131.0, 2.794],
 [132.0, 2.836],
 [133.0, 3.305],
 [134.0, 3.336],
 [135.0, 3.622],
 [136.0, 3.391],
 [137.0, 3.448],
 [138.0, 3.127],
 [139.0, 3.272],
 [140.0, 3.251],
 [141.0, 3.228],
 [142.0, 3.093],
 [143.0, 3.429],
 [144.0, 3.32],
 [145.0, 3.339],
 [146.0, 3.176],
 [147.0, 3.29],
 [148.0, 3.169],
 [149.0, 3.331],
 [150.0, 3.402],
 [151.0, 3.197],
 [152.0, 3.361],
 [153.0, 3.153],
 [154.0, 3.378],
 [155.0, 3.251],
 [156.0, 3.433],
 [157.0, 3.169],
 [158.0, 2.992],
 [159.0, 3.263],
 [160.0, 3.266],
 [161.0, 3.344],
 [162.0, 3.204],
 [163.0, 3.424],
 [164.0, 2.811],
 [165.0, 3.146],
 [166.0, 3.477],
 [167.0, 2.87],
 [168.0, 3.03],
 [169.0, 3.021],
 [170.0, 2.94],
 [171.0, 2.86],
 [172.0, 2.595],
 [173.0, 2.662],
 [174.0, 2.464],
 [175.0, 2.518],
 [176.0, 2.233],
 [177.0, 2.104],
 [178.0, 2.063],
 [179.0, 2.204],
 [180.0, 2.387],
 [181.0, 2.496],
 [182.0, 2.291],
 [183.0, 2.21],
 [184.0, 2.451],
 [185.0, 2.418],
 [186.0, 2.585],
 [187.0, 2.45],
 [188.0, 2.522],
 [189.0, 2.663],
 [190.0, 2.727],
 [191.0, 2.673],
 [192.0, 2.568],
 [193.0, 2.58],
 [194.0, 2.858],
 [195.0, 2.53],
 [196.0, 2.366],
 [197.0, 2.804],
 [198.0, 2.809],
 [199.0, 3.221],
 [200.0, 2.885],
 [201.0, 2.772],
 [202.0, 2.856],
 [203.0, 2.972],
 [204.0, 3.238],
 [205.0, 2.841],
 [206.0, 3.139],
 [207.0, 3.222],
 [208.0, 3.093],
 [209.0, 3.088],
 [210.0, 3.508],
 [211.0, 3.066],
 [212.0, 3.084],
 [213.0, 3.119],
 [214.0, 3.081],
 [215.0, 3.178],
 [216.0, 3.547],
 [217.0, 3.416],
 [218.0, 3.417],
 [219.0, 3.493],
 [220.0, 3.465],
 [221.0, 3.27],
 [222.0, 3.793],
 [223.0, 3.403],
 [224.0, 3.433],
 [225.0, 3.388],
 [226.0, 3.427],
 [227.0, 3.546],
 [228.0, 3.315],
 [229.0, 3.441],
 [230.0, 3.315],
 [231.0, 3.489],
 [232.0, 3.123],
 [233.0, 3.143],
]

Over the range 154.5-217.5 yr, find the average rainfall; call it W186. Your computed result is 2.86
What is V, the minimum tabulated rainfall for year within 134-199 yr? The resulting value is 2.063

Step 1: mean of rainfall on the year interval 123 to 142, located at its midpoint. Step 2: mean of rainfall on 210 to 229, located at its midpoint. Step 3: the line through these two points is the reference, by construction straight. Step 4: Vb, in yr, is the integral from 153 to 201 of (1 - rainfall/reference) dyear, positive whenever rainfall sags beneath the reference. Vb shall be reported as 5.3 yr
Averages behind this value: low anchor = 2.88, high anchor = 3.36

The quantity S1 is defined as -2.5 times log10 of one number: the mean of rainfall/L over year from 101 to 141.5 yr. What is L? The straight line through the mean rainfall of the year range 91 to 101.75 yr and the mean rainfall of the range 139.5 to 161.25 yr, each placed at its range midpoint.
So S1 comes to 0.17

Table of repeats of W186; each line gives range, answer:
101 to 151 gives 2.92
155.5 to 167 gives 3.21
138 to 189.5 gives 2.93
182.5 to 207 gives 2.72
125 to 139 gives 2.94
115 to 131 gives 2.15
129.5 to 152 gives 3.24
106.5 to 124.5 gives 2.51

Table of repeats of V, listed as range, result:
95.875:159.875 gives 1.58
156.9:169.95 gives 2.811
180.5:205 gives 2.21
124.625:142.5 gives 2.07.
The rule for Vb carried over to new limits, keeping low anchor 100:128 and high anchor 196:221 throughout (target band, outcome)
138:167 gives -3.67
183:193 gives 1.62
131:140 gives -1.45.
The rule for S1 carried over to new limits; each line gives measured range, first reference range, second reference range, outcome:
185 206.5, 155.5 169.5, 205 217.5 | 0.16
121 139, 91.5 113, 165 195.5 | 0.15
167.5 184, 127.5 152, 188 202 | 0.16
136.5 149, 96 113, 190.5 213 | -0.02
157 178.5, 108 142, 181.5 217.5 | -0.03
